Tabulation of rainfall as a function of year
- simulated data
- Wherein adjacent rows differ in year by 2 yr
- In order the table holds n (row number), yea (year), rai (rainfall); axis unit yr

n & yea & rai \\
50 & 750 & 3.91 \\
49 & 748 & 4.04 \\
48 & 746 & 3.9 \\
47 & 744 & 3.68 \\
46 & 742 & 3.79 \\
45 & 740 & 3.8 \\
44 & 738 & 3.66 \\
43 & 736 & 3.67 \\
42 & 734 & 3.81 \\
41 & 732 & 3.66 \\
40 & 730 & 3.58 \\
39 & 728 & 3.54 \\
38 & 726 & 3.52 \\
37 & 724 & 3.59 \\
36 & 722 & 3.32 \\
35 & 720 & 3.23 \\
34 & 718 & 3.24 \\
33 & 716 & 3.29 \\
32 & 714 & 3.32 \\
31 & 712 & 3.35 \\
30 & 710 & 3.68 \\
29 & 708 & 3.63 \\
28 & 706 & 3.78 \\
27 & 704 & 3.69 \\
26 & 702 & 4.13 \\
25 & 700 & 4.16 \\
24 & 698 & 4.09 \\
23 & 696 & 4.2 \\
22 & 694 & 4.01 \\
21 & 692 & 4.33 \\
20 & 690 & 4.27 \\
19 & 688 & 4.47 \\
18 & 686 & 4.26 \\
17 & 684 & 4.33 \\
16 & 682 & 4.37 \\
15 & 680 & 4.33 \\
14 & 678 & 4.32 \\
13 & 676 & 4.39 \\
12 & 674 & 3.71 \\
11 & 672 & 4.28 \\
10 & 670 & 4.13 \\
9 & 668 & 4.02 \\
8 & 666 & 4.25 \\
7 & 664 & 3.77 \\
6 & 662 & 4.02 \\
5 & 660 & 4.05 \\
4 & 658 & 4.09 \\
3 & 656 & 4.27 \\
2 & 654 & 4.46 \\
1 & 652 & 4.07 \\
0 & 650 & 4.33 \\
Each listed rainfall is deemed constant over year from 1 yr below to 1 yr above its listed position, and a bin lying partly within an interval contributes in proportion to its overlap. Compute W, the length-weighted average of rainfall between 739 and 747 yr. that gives 3.79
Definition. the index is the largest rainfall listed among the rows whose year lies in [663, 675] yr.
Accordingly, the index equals 4.28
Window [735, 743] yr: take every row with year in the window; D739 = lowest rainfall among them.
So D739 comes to 3.66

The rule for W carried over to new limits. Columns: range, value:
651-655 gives 4.27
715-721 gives 3.25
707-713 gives 3.55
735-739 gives 3.67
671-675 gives 4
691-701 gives 4.16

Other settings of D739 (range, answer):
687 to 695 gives 4.01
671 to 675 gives 3.71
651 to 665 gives 3.77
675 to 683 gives 4.32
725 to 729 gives 3.52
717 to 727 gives 3.23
